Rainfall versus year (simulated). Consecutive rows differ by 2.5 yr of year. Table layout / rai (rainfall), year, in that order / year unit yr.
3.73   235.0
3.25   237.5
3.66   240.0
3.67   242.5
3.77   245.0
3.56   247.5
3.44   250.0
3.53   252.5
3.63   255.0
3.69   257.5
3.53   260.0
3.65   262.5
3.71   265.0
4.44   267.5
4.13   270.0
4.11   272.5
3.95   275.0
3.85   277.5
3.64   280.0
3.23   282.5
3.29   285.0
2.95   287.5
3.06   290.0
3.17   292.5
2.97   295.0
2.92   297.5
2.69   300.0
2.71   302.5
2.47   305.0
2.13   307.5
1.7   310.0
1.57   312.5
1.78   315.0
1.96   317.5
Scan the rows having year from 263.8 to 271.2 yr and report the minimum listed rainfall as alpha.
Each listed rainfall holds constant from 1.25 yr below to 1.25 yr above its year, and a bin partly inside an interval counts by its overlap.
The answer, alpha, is 3.71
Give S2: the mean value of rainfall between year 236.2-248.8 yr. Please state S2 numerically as 3.58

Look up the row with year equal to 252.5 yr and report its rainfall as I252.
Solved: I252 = 3.53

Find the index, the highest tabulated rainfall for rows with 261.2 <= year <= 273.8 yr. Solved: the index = 4.44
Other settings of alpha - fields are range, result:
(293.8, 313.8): 1.57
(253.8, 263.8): 3.53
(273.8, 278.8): 3.85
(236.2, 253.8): 3.25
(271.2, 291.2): 2.95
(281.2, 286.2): 3.23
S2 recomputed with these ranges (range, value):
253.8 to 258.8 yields 3.66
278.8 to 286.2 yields 3.39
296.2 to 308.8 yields 2.58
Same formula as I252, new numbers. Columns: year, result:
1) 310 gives 1.7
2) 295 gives 2.97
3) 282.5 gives 3.23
